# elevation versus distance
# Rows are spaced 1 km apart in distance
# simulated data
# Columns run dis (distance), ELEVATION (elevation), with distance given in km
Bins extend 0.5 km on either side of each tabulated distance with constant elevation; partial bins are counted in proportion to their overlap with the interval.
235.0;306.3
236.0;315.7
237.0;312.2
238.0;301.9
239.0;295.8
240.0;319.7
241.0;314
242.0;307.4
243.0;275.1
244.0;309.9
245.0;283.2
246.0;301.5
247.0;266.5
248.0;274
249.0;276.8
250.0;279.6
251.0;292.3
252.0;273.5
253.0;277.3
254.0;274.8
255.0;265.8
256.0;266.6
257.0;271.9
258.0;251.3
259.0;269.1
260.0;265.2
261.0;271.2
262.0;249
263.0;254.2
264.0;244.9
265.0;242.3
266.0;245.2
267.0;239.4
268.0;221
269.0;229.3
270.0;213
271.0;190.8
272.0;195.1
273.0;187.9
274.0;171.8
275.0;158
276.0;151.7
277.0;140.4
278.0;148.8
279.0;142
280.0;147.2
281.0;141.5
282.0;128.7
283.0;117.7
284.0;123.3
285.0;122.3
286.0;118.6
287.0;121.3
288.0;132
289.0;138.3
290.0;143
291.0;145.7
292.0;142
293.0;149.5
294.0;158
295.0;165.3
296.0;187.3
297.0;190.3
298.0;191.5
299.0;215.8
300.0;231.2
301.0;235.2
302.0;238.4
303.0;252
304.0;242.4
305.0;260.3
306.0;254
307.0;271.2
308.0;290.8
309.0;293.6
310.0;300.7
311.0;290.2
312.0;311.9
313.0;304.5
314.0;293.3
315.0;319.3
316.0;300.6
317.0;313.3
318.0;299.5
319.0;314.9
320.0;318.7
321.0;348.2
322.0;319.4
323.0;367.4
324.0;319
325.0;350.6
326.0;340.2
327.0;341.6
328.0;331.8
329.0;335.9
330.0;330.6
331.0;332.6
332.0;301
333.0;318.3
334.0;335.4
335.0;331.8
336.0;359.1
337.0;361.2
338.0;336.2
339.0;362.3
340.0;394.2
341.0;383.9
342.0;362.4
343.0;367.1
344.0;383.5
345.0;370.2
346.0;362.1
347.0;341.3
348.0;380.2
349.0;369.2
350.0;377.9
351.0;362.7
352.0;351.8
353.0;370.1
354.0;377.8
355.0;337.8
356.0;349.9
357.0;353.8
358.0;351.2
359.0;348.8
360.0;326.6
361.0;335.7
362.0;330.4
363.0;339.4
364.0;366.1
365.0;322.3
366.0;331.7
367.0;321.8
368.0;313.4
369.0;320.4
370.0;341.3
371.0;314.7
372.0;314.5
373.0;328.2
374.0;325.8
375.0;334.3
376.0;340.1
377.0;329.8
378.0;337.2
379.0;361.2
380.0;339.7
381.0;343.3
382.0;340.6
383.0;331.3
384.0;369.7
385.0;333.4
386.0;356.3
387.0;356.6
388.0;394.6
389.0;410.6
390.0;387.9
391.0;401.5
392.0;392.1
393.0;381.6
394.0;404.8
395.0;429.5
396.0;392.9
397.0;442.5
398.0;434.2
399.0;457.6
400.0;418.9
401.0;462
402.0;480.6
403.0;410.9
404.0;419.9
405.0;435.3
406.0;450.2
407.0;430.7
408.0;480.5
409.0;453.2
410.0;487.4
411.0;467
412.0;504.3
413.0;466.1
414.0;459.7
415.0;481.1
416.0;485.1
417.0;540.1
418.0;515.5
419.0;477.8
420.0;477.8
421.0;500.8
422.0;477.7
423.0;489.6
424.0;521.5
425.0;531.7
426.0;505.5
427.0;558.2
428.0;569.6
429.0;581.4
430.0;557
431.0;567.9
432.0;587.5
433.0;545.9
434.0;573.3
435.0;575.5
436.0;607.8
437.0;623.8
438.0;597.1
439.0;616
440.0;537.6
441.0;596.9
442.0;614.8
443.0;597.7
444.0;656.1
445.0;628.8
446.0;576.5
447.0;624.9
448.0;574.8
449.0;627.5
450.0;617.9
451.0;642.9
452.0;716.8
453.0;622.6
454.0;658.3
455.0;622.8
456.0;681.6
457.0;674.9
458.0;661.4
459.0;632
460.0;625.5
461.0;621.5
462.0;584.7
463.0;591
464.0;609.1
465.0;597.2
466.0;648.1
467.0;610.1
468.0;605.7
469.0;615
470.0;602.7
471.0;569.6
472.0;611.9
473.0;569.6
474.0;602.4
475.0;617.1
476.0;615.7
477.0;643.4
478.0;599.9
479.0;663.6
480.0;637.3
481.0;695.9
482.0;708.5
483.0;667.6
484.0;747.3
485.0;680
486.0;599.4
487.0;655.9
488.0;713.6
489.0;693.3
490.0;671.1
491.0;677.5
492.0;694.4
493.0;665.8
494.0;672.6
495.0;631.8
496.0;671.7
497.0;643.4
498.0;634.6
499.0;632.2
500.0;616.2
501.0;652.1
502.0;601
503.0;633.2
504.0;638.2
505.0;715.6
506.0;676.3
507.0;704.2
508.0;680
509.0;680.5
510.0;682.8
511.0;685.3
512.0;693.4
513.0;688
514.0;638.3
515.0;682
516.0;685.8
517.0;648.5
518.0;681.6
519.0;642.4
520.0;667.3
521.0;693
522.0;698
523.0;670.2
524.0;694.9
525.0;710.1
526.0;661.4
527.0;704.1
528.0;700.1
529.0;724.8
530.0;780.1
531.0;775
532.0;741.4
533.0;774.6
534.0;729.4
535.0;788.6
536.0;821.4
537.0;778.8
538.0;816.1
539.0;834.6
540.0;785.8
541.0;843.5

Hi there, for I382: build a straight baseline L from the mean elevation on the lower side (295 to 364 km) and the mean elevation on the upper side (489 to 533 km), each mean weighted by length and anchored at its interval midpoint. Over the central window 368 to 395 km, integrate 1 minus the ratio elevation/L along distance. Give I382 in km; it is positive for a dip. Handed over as 4.4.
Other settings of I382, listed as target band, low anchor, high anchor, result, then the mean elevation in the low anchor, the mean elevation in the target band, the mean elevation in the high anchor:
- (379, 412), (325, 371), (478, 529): 2.8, 348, 410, 671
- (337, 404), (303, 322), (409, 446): 8.4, 295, 366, 543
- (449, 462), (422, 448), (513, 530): -0.9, 576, 645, 685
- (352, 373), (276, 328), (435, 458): 2.9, 230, 338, 623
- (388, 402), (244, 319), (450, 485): 1.7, 225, 418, 635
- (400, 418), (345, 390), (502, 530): -1.0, 347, 466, 681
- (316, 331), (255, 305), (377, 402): -3.3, 193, 330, 387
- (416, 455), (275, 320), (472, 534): -4.1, 209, 576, 673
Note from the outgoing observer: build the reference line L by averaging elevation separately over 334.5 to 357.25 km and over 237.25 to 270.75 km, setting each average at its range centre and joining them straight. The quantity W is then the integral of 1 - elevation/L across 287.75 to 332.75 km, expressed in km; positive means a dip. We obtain 8.73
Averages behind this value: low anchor 270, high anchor 363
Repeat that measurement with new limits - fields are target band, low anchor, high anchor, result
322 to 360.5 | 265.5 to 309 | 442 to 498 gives -4.2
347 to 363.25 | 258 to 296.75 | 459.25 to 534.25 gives -0.2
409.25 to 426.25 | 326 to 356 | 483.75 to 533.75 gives 0.4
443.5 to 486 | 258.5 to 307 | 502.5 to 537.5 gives -3.6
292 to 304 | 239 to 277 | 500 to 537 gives 4.5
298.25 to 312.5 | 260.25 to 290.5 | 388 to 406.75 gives -1.4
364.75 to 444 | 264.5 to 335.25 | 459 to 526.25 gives 2.9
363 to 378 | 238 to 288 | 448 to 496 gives 3.8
